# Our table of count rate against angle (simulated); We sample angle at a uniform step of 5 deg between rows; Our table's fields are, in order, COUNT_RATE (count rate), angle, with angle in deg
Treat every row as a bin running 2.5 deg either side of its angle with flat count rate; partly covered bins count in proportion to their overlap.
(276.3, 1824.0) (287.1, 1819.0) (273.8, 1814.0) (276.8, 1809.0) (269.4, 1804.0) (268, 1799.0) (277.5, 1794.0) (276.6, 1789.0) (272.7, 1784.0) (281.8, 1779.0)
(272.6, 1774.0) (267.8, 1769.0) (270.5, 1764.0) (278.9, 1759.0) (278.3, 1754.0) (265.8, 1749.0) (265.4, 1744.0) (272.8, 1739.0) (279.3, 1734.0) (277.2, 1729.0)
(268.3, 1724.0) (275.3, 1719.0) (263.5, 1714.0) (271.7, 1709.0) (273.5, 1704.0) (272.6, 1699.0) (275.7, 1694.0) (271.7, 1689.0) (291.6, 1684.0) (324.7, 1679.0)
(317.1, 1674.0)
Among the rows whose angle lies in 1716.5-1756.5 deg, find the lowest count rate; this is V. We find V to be 265.4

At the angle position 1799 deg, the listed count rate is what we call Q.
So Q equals 268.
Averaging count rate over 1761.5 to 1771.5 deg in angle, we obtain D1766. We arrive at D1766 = 269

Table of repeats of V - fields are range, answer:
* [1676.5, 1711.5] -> 271.7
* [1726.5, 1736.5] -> 277.2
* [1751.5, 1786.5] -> 267.8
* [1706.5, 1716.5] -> 263.5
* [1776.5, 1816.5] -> 268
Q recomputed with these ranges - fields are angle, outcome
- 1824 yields 276.3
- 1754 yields 278.3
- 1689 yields 271.7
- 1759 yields 278.9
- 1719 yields 275.3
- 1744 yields 265.4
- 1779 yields 281.8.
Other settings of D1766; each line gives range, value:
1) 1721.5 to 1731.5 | 273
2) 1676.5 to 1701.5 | 287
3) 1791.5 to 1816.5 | 273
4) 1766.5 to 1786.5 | 274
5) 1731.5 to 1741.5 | 276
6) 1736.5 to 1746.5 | 269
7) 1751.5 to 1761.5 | 279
